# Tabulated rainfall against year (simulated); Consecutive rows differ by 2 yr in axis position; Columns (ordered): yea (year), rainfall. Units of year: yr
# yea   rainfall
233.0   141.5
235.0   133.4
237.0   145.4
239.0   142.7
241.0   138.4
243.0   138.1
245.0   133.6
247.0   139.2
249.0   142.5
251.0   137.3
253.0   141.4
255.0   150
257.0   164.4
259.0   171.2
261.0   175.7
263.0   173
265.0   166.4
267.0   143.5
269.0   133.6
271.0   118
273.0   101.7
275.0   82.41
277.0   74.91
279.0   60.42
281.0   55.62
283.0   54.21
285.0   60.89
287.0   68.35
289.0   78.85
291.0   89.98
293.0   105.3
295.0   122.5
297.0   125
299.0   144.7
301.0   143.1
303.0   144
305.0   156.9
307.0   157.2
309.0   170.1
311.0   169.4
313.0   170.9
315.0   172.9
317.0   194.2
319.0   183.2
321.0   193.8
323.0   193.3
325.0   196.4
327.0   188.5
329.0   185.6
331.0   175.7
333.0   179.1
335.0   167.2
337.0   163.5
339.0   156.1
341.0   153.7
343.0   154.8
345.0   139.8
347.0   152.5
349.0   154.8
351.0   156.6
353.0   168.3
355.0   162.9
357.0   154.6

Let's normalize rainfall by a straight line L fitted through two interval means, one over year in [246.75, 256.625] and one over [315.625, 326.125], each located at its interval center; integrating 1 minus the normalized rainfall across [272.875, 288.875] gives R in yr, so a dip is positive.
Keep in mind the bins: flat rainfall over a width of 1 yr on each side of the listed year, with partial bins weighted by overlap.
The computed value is 9.3 yr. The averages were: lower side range 144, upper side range 191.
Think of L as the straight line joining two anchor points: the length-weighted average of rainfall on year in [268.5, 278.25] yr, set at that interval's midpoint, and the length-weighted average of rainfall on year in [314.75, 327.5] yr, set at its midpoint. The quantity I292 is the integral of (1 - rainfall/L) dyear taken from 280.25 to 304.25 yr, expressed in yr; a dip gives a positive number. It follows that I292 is 6.6 yr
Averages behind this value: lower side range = 99.4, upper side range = 190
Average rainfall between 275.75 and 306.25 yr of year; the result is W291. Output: 99.3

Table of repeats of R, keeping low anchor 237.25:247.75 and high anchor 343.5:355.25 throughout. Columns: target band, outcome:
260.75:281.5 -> 3.9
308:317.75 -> -1.6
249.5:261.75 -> -1.3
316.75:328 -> -3.0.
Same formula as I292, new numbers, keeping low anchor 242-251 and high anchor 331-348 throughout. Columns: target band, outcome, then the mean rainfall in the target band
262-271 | -0.47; 150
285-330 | 0.69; 150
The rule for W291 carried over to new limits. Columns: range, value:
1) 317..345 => 176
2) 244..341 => 141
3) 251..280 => 133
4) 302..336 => 176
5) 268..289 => 80.9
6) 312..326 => 186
